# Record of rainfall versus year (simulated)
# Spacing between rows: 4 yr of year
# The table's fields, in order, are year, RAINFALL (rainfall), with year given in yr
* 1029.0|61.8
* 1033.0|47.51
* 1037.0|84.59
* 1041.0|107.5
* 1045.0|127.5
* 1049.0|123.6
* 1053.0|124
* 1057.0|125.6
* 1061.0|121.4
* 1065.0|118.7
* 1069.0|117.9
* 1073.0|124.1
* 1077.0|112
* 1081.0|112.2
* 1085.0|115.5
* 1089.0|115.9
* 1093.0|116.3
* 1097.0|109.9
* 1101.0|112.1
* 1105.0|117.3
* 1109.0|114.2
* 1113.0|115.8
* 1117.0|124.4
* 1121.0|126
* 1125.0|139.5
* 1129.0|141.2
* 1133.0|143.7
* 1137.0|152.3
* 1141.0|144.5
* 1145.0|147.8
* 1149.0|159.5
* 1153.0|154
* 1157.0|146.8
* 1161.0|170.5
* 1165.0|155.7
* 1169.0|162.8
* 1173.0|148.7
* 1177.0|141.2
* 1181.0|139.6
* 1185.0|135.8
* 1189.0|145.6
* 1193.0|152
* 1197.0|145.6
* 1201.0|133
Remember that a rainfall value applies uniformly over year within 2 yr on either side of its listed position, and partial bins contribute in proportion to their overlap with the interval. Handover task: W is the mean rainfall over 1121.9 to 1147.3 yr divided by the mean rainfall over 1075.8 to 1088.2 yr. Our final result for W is 1.27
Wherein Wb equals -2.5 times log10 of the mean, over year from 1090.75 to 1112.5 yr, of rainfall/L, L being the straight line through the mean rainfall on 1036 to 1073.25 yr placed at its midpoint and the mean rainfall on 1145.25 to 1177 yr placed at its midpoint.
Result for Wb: 0.18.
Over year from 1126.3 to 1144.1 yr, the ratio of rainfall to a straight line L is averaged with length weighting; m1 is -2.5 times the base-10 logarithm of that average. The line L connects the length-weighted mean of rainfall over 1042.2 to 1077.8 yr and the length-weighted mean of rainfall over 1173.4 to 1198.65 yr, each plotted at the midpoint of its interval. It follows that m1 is -0.08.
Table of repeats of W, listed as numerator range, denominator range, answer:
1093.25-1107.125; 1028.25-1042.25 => 1.52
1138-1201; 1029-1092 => 1.35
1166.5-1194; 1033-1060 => 1.32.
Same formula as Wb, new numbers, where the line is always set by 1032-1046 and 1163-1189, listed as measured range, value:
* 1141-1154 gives -0.12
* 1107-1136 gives -0.04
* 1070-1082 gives -0.09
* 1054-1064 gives -0.22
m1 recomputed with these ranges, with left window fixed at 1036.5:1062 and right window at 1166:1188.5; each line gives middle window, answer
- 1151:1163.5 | -0.11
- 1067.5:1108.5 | 0.10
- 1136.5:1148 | -0.08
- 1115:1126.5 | 0.03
